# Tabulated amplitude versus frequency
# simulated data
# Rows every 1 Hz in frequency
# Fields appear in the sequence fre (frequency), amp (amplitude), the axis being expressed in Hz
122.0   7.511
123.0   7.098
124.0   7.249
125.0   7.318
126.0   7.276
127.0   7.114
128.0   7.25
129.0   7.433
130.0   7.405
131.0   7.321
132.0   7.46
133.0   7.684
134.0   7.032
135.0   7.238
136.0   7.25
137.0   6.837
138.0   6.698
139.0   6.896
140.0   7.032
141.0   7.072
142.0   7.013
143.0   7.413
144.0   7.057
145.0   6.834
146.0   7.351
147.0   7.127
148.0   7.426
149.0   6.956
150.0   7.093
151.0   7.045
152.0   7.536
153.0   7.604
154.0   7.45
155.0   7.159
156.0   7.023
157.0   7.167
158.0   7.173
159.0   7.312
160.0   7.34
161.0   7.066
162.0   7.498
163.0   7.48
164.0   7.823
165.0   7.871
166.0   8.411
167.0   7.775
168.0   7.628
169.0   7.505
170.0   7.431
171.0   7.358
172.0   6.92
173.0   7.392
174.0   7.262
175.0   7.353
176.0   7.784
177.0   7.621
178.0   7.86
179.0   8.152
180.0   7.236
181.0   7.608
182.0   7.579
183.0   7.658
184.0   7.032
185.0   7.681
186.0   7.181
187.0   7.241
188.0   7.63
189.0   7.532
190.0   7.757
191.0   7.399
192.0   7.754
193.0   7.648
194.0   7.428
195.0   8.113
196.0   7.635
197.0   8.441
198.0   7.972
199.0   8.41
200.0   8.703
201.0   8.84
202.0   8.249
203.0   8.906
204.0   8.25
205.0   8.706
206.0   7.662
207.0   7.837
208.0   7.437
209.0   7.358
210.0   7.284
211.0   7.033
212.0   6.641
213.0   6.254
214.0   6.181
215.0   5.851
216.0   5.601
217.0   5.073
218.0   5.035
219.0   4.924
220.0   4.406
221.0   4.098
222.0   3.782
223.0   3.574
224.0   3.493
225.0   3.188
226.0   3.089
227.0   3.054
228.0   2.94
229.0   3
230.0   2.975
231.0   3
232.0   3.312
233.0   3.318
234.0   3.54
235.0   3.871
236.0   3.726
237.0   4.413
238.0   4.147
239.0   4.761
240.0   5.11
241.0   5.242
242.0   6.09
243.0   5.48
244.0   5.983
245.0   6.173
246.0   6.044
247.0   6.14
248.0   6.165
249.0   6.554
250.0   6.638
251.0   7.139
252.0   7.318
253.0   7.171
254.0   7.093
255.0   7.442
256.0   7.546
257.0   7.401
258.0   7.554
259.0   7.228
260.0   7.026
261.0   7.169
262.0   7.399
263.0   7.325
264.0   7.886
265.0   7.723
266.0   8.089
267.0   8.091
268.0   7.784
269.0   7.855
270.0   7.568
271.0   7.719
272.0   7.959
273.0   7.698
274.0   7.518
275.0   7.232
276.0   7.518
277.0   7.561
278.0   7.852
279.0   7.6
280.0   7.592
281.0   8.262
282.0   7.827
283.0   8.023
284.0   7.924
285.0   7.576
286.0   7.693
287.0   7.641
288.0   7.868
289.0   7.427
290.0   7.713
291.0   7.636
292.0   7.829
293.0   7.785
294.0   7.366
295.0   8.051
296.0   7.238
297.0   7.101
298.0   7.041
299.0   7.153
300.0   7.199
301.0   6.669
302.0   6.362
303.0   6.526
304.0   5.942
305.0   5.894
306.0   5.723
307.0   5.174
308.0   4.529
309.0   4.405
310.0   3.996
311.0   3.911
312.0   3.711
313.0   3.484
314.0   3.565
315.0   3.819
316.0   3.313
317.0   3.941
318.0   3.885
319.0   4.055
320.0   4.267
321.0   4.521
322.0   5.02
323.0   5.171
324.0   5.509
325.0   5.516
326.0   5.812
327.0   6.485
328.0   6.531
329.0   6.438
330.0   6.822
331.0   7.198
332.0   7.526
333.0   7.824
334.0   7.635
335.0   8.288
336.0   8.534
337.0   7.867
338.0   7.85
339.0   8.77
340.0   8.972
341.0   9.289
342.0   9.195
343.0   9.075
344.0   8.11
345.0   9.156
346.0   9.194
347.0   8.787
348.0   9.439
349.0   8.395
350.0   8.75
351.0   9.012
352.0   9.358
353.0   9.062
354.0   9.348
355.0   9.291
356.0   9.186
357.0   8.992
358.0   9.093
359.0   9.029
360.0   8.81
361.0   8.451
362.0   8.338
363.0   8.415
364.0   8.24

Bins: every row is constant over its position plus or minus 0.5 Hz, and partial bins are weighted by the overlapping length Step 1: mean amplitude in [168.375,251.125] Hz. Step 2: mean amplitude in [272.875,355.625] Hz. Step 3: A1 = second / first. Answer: 1.11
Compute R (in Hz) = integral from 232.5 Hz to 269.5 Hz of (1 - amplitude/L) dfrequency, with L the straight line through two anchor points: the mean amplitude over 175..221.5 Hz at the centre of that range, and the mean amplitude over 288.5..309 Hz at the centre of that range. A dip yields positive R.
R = 3.3 Hz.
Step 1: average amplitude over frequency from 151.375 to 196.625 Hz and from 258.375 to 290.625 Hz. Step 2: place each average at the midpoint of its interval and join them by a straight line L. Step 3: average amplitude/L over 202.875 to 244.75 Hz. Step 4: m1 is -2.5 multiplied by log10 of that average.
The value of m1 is 0.43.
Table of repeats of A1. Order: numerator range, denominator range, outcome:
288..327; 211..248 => 1.23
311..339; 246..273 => 0.78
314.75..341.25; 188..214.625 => 0.82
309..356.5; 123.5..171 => 0.94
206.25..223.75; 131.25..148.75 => 0.81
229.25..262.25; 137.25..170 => 0.78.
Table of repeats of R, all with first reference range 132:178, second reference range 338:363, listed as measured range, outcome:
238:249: 3.2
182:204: -0.7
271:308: 5.0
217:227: 5.0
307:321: 7.5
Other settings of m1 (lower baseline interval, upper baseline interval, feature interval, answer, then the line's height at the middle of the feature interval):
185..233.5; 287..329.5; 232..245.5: 0.28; 6.08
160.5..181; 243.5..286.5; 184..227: 0.12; 7.5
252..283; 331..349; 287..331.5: 0.36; 8.12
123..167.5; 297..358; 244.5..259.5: 0.01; 7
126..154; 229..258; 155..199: -0.15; 6.59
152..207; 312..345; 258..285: -0.12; 6.88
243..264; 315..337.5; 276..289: -0.19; 6.53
